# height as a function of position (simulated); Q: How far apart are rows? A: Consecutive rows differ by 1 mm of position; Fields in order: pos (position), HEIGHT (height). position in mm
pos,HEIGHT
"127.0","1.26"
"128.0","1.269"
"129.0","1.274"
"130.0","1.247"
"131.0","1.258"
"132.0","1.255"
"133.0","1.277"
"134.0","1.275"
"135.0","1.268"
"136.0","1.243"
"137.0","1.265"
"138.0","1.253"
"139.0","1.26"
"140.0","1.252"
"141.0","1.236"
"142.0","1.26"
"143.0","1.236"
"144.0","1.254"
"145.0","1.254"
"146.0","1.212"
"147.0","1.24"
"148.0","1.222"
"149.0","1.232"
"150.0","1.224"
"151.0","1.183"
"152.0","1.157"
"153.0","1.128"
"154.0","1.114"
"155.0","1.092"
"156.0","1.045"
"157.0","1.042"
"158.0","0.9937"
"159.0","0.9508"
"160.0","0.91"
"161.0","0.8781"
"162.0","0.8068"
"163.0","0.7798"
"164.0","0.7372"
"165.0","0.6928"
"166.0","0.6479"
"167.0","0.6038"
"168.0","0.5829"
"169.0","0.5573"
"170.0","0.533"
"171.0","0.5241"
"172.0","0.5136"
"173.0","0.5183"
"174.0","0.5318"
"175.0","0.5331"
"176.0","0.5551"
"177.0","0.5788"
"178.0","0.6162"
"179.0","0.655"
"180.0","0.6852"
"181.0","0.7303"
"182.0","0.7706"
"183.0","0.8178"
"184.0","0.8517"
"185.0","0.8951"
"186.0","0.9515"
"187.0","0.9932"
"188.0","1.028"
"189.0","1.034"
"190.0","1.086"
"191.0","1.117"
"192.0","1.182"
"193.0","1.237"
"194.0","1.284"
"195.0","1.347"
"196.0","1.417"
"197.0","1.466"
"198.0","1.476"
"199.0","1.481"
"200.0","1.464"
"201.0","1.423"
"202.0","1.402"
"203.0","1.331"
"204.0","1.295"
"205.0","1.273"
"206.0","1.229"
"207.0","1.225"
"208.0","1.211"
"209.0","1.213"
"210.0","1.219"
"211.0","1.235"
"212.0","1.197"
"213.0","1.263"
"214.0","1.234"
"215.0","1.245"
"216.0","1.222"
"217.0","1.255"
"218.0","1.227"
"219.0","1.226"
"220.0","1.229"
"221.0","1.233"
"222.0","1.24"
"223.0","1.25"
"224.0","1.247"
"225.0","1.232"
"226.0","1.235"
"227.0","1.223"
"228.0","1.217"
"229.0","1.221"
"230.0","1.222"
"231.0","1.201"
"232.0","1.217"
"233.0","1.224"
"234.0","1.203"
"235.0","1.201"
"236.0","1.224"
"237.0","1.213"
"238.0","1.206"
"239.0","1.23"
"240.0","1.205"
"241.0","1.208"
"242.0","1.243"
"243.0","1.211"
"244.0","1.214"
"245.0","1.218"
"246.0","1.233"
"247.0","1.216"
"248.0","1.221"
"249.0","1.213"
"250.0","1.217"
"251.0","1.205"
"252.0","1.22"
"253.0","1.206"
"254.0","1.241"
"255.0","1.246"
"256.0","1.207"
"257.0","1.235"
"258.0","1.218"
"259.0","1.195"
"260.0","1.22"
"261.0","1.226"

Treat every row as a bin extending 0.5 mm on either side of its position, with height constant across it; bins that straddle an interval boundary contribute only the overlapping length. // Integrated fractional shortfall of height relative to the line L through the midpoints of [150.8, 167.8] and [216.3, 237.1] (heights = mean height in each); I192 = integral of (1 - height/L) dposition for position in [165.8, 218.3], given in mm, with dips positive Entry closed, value 3.0 mm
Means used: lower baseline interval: 0.917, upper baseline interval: 1.23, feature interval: 1.02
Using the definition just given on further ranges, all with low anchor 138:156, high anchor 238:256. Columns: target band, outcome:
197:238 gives -1.5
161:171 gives 4.5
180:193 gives 2.7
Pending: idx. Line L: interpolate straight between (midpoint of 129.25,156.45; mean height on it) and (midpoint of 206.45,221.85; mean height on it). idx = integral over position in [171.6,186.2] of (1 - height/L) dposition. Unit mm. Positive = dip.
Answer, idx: 6.55 mm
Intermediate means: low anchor 1.22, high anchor 1.23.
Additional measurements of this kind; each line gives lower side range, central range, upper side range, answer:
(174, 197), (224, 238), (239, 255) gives -0.9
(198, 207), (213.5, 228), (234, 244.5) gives 0.6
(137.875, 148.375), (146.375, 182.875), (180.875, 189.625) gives 8.9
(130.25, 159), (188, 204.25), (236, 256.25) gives -1.3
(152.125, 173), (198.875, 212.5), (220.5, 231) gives -2.5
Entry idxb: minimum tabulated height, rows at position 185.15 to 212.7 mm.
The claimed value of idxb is 0.9515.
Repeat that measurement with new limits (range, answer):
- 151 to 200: 0.5136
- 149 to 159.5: 0.9508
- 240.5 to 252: 1.205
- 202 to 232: 1.197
